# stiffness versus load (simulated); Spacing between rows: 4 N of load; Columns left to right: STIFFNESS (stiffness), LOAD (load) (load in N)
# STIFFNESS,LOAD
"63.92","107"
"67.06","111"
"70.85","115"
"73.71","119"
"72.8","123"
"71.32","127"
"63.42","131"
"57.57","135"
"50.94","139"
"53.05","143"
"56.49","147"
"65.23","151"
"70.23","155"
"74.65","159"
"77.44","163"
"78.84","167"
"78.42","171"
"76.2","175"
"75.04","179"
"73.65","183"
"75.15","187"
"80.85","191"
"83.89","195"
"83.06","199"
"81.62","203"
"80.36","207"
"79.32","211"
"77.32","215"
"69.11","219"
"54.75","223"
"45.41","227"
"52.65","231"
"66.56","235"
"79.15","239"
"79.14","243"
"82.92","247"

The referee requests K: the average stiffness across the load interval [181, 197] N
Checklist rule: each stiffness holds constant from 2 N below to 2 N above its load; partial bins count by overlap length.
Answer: 78.4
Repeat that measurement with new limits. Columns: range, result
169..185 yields 75.8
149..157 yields 67.7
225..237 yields 54.9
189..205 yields 82.4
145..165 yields 68.8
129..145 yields 56.2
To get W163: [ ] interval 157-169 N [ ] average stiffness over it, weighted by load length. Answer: 77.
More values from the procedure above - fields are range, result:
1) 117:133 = 70.3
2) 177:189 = 74.6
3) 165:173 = 78.6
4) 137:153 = 56.4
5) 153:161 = 72.4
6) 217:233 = 55.5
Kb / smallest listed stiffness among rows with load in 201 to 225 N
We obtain 54.75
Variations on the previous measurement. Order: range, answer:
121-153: 50.94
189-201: 80.85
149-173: 65.23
